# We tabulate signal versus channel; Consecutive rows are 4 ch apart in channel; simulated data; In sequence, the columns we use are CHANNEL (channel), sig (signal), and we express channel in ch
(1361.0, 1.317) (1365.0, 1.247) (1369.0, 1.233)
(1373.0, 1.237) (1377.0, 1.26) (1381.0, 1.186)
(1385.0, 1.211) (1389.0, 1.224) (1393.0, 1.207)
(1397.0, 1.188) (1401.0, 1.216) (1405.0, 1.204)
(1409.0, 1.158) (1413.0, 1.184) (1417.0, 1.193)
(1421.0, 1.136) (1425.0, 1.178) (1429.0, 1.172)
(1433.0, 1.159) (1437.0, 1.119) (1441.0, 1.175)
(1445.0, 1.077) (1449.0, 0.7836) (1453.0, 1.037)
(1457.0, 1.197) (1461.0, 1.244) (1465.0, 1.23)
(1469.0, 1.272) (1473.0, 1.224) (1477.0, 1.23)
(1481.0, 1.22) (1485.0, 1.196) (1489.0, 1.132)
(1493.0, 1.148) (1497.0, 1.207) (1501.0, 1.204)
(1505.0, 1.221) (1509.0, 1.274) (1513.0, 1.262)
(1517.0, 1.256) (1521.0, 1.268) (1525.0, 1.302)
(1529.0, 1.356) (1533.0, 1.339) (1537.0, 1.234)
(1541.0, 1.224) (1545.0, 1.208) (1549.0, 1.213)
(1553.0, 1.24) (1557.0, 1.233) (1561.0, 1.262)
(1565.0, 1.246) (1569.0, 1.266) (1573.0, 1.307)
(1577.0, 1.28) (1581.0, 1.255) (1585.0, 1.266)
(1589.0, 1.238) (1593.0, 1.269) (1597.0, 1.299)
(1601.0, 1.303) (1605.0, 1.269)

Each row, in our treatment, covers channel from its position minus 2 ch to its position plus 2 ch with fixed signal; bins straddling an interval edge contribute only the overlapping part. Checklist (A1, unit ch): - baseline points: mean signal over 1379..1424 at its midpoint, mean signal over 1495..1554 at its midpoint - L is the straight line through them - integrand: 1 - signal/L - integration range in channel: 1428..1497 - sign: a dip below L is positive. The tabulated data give 3.81 ch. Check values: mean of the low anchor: 1.19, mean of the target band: 1.16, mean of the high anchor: 1.25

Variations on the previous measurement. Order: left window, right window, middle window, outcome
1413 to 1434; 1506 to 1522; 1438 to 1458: 2.4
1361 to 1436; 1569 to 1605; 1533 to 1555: 0.4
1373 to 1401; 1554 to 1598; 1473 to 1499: 1.0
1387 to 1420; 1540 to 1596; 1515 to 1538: -1.1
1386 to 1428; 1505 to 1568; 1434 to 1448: 1.2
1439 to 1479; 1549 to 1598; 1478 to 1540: -2.3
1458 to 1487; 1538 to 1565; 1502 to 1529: -0.8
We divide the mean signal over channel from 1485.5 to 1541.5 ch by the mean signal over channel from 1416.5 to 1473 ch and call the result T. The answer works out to 1.1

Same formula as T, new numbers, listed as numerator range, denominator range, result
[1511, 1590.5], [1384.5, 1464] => 1.10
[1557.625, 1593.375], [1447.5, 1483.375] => 1.08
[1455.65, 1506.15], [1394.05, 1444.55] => 1.03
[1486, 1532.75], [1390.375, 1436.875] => 1.05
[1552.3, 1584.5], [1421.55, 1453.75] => 1.16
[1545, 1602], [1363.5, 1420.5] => 1.04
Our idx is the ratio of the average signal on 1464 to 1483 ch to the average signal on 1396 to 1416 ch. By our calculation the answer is 1.04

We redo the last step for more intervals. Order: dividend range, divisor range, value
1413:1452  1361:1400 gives 0.91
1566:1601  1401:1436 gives 1.08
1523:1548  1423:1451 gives 1.16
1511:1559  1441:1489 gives 1.09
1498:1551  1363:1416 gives 1.04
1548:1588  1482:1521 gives 1.04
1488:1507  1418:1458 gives 1.07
